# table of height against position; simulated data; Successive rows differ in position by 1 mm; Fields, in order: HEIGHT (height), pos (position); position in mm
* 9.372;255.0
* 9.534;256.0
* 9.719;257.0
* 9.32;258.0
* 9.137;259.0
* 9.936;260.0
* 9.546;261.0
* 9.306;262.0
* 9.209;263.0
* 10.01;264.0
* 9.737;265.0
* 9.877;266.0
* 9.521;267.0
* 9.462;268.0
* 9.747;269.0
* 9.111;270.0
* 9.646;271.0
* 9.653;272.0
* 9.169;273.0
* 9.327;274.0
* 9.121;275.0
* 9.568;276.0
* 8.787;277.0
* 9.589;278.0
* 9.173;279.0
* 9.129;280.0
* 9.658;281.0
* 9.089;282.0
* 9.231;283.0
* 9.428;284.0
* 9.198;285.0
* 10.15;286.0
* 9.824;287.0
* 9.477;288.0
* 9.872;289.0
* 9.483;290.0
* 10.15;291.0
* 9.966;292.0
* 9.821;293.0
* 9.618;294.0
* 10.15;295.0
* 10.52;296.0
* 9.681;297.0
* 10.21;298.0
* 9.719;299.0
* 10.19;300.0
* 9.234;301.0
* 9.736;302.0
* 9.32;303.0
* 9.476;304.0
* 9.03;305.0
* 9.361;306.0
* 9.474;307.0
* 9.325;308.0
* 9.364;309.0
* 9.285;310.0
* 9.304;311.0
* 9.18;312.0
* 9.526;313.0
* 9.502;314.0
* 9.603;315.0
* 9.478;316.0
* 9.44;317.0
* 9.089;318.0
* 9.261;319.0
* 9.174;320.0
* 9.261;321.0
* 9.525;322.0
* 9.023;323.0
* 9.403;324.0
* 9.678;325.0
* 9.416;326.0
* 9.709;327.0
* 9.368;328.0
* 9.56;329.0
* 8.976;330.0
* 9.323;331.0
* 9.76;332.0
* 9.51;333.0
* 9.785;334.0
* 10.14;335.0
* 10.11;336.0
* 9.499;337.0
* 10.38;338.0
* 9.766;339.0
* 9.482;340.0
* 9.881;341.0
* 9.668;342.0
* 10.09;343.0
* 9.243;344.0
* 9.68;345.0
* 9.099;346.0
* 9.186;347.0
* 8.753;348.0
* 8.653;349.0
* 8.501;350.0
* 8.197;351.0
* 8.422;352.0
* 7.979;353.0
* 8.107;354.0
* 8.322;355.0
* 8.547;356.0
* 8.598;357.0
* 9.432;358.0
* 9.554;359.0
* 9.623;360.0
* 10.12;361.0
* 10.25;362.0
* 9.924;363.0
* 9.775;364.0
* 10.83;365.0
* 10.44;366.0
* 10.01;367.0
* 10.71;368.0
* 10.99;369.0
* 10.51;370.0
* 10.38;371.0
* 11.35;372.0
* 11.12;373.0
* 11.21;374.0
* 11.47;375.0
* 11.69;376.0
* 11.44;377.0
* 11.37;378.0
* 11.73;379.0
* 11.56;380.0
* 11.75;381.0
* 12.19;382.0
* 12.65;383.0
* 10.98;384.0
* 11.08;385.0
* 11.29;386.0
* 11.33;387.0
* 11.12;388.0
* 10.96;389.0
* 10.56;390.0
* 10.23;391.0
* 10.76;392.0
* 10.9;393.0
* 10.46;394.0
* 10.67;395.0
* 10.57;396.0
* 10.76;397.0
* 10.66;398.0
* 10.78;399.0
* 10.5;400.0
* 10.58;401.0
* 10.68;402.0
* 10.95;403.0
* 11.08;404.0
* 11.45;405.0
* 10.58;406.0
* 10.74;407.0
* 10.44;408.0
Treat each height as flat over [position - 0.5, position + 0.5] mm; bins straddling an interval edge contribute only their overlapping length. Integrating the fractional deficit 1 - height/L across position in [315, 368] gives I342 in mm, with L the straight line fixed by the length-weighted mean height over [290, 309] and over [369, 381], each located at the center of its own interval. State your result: 5.8 mm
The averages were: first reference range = 9.71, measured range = 9.42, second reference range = 11.3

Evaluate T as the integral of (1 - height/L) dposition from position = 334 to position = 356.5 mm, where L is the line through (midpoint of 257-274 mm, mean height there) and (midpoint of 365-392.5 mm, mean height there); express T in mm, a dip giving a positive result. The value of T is 3.11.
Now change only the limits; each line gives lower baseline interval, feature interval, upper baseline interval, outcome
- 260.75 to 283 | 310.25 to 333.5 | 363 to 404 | 1.7 mm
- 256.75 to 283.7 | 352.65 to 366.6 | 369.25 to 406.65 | 1.6 mm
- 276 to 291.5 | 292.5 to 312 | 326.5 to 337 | -0.2 mm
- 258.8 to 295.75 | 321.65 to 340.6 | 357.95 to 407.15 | 1.1 mm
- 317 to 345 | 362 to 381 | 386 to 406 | -1.1 mm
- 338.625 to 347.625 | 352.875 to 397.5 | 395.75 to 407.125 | -1.5 mm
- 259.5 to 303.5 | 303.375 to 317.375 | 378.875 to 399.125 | 0.9 mm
